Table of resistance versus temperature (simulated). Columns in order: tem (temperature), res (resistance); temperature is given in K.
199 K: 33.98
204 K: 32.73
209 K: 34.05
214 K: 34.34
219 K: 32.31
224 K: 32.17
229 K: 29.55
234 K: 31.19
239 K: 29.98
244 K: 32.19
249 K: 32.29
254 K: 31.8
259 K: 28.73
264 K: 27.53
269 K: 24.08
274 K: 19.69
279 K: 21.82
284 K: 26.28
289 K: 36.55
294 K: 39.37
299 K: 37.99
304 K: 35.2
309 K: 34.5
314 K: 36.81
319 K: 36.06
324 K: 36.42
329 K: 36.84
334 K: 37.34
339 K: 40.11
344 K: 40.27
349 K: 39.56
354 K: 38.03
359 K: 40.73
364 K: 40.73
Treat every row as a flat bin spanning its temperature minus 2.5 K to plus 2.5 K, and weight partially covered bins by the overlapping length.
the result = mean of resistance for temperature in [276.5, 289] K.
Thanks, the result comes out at 26.6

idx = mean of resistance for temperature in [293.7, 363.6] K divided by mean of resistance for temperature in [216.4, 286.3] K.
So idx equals 1.3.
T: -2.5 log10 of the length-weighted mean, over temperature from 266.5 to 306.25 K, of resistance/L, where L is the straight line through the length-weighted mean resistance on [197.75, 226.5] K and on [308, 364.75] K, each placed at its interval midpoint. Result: 0.20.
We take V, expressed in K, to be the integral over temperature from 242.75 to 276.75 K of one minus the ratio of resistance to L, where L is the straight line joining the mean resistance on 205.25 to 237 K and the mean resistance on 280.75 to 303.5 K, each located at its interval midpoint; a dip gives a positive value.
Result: 5.7 K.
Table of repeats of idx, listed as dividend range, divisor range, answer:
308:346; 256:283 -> 1.52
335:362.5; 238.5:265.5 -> 1.30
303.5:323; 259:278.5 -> 1.48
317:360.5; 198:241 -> 1.19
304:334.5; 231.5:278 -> 1.27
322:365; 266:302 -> 1.32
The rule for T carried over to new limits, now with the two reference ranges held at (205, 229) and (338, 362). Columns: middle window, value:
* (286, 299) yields -0.02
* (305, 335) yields 0.06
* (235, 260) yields 0.11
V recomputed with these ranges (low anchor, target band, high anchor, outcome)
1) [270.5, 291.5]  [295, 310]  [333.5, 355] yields -2.93 K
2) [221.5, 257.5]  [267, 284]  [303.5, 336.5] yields 5.60 K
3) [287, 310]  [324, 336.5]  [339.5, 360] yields 0.52 K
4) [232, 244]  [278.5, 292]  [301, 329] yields 1.77 K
